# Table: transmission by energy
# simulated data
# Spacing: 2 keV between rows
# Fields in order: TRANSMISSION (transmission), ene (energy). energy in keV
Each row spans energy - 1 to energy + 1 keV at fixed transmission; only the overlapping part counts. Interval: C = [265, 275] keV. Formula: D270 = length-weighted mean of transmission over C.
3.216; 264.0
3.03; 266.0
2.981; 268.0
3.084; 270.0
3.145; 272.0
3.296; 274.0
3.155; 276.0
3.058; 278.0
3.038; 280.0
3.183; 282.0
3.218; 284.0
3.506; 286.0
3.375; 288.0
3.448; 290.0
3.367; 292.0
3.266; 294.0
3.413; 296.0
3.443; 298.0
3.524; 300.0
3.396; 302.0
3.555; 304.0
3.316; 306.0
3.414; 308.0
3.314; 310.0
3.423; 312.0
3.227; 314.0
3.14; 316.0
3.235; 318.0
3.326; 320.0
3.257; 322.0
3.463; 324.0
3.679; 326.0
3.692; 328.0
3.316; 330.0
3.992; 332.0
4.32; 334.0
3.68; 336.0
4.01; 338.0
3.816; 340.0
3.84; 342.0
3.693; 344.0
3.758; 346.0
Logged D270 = 3.11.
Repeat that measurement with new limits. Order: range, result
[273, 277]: 3.23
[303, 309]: 3.43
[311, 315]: 3.33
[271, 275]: 3.22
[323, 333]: 3.63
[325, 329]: 3.69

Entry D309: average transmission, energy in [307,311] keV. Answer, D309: 3.36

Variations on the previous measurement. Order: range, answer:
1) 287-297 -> 3.37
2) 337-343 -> 3.89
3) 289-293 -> 3.41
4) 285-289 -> 3.44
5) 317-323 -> 3.27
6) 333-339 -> 4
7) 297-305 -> 3.48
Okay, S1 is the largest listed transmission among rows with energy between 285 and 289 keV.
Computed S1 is 3.506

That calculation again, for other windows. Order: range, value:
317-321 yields 3.326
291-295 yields 3.367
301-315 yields 3.555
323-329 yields 3.692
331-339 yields 4.32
